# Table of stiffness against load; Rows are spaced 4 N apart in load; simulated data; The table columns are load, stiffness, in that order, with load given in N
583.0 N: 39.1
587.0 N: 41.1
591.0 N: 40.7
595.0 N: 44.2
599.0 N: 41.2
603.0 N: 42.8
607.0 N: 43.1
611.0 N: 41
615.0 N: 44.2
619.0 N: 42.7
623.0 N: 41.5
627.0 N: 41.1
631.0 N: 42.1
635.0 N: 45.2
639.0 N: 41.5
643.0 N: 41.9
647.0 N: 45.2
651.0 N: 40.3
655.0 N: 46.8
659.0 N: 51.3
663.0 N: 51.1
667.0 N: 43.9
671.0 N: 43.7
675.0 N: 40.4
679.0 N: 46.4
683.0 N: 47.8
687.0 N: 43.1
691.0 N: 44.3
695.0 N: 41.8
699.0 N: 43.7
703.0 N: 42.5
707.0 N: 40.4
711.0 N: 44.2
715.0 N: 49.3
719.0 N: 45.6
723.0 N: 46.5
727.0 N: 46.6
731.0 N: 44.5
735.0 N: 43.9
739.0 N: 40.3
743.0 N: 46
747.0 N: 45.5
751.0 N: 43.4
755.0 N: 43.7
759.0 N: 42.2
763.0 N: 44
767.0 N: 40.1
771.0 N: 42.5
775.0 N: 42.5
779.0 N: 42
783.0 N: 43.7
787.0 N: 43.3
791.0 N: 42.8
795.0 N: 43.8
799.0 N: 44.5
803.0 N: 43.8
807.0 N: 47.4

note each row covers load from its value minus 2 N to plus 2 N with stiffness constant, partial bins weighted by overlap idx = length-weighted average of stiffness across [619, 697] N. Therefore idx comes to 44.1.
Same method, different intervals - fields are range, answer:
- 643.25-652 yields 42.9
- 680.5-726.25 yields 44.6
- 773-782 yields 42.4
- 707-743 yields 44.9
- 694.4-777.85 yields 43.8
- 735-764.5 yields 43.6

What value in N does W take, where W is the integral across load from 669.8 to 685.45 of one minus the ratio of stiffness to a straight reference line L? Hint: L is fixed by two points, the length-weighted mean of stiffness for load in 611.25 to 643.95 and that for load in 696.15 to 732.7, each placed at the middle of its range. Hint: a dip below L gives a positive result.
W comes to -0.3 N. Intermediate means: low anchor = 42.5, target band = 44.6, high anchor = 44.7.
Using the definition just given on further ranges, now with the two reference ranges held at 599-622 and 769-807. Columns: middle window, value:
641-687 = -2.6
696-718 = -0.5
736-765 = -0.2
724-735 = -0.6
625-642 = 0.1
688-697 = 0.0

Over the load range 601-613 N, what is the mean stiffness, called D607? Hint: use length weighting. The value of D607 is 42.3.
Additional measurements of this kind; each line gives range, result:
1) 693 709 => 42.1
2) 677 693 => 45.4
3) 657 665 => 51.2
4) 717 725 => 46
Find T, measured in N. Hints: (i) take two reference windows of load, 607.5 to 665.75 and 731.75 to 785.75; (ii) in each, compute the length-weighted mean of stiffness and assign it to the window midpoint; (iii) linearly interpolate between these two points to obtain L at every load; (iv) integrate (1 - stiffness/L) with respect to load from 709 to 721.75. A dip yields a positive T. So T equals -0.9 N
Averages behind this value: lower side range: 44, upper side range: 43.1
